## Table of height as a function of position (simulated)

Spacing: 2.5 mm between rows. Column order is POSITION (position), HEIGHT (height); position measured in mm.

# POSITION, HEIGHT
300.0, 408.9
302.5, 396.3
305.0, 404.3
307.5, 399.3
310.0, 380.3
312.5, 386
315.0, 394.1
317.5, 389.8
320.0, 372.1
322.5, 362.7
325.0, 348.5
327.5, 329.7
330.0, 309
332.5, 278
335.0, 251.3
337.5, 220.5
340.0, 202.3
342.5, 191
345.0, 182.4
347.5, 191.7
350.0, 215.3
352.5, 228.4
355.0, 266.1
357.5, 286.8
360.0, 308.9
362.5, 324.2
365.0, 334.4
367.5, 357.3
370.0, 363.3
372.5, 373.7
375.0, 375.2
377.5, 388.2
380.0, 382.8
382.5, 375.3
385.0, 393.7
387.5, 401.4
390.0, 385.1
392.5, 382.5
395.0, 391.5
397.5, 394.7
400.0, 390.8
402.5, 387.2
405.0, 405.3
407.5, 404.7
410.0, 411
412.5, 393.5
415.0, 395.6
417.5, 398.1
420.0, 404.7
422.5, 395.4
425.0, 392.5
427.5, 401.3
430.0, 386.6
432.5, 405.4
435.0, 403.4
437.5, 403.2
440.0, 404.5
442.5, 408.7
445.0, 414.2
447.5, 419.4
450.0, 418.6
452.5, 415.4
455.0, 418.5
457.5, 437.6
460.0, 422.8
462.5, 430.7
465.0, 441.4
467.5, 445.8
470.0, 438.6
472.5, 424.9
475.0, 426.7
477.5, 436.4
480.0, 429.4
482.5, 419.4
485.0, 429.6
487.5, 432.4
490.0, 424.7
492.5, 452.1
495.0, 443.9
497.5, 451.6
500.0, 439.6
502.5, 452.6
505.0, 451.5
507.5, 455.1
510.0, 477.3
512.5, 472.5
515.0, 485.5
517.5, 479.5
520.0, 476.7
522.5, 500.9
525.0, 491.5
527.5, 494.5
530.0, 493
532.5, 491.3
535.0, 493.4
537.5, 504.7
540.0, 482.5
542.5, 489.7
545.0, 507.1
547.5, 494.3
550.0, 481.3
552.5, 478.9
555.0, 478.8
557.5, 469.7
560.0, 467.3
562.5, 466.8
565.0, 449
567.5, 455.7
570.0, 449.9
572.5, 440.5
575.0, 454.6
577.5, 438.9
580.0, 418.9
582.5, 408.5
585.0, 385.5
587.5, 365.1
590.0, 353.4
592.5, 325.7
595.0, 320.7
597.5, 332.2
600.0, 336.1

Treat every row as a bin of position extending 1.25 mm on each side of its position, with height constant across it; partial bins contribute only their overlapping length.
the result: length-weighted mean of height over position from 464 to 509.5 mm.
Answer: 439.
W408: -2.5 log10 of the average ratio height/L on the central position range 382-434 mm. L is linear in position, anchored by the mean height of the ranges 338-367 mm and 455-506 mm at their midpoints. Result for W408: -0.20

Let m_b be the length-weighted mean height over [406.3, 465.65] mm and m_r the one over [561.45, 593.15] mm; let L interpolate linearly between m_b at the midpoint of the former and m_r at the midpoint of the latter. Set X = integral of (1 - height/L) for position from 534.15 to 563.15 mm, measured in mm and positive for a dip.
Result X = -4.80 mm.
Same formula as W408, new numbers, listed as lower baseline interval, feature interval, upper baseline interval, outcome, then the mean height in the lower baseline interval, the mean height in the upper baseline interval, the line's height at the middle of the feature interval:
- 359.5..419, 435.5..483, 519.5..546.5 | 0.03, 381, 494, 436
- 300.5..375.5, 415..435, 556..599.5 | -0.14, 314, 411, 349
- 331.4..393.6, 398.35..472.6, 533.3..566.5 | -0.10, 306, 482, 375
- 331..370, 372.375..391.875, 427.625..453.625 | -0.23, 260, 408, 312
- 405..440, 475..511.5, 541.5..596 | -0.06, 400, 437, 418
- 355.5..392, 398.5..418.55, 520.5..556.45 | -0.03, 359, 491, 387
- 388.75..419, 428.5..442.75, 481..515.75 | 0.03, 395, 448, 413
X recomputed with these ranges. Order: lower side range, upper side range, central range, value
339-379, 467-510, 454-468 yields -0.86 mm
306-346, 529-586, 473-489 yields -0.52 mm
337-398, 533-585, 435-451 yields -1.51 mm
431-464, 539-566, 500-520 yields -0.58 mm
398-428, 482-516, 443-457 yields 0.08 mm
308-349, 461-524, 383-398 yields -1.43 mm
